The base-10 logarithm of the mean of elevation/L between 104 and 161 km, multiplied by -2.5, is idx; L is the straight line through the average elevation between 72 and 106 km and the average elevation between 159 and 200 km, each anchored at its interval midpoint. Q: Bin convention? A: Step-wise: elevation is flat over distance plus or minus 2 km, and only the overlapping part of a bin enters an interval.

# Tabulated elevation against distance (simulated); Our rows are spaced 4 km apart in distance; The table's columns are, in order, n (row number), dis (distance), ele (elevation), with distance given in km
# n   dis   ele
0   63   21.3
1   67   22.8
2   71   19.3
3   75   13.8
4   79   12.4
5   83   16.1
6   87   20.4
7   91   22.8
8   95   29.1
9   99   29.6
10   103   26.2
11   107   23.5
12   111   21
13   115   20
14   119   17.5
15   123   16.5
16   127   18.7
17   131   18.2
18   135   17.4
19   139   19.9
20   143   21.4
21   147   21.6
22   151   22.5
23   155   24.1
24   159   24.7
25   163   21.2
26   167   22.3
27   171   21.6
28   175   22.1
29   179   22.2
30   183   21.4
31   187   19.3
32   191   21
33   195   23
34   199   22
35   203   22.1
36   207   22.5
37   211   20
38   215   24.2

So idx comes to 0.048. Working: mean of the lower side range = 21.3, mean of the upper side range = 21.8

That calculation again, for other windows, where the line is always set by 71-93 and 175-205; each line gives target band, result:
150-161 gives -0.18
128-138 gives 0.07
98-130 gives -0.15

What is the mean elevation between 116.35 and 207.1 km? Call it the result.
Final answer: 21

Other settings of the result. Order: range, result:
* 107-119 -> 20.5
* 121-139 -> 17.9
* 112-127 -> 18.3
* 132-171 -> 21.6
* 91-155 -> 21.7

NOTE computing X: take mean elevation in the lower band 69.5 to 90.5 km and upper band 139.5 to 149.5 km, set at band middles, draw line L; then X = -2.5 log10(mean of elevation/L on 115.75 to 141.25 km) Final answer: 0.115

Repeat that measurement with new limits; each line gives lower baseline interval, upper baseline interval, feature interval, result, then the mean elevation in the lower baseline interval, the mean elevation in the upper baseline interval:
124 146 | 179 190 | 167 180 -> -0.08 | 19.1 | 20.7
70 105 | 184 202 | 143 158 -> -0.07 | 21.1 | 21.4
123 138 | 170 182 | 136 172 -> -0.10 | 18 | 21.9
